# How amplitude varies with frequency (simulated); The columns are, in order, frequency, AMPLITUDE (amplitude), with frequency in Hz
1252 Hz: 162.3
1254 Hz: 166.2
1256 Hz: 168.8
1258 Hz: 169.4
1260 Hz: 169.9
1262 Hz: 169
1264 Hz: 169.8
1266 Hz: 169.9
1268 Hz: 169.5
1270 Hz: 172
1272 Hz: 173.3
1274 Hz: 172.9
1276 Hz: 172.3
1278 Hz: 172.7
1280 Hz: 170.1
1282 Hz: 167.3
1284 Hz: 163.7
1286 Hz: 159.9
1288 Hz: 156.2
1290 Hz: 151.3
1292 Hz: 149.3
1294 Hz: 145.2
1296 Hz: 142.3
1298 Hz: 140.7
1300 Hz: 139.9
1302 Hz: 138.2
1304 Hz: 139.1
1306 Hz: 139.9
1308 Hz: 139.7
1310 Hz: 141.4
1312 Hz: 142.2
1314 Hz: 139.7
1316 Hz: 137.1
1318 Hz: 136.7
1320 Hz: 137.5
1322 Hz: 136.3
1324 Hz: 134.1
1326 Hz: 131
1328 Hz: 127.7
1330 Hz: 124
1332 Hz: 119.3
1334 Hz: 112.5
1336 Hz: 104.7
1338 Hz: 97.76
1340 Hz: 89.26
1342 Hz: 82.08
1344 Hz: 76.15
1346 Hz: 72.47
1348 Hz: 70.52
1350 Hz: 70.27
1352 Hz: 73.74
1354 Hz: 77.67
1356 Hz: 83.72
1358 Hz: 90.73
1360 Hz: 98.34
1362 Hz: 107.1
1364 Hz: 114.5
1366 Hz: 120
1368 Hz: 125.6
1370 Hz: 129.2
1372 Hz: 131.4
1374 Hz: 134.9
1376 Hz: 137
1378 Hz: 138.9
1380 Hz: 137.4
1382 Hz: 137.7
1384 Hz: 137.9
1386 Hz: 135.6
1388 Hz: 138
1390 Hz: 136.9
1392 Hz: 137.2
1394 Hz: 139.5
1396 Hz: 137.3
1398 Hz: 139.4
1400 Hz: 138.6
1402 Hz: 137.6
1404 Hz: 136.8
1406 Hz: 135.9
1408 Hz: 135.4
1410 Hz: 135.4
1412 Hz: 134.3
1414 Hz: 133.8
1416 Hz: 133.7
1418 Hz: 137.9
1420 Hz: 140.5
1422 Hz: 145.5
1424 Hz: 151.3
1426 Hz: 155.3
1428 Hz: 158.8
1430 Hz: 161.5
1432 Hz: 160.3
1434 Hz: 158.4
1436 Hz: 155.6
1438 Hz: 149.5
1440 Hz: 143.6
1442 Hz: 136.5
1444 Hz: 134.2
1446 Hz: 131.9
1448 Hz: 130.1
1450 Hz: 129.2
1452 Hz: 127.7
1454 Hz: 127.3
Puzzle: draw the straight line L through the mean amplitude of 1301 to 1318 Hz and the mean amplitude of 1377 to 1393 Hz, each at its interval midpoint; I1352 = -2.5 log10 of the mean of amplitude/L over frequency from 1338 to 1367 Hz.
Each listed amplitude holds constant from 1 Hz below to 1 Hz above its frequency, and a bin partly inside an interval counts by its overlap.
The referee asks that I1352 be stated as 0.49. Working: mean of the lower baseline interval 139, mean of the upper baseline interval 137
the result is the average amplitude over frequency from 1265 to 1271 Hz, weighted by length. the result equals 170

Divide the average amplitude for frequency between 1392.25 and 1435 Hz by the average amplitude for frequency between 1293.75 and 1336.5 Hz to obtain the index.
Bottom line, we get 1.07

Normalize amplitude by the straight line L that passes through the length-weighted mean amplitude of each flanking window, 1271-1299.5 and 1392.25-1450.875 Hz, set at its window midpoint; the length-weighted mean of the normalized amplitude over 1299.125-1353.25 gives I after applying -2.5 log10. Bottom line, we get 0.31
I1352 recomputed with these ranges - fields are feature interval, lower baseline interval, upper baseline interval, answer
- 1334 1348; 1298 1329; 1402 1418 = 0.483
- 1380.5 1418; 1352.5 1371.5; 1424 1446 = -0.073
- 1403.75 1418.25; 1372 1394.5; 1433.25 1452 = 0.026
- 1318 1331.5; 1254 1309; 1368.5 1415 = 0.143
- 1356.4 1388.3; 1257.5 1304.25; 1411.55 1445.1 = 0.212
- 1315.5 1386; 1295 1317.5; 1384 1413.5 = 0.225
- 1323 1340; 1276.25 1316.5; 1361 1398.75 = 0.211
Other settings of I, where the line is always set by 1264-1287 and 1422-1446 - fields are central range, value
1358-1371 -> 0.36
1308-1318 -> 0.18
